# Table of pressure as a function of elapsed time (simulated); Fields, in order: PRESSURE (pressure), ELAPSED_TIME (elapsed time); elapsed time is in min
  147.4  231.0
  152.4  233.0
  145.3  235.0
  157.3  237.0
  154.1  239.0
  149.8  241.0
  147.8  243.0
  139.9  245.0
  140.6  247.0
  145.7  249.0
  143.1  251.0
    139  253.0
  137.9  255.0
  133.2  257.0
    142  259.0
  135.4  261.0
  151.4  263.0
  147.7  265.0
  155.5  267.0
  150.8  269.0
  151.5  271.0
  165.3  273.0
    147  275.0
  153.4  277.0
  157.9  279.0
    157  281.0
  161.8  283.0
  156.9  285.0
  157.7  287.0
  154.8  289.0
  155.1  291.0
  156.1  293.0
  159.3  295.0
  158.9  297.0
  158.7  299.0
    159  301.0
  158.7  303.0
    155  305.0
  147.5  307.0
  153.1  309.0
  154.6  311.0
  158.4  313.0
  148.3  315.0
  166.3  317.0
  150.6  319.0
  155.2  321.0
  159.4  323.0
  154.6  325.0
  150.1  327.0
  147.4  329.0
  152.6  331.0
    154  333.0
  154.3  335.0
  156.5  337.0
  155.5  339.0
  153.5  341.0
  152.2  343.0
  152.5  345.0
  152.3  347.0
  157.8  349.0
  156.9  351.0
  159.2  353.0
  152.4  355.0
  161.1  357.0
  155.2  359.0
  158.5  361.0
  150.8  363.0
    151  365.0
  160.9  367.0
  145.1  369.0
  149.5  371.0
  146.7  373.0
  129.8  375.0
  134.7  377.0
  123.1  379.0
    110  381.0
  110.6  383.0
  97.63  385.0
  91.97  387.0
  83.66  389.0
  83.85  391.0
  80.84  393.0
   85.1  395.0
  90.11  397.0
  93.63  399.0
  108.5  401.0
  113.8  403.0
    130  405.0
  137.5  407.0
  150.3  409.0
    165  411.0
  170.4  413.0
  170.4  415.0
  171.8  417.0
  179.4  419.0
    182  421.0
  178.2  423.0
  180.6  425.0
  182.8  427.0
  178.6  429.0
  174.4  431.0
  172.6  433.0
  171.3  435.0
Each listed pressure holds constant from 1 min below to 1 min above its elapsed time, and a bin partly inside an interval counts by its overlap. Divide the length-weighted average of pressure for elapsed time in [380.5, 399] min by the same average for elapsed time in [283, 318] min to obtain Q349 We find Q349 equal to 0.6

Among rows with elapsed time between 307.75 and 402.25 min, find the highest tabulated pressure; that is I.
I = 166.3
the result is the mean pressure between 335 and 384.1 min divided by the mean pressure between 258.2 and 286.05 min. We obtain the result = 0.97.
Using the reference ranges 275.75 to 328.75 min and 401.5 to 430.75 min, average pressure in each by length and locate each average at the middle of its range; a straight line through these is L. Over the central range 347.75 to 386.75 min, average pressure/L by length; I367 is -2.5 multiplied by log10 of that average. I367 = 0.130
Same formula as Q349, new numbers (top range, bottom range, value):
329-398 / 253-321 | 0.89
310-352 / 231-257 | 1.06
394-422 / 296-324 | 0.89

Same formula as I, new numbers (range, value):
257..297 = 165.3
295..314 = 159.3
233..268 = 157.3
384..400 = 97.63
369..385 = 149.5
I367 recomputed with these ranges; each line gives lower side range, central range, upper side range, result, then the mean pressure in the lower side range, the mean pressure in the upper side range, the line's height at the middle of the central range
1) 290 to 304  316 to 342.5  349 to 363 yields 0.019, 158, 157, 157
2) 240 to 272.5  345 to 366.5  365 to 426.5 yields -0.145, 145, 133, 136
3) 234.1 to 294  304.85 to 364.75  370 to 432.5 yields -0.090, 150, 135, 142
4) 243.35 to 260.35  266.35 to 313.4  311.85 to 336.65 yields -0.059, 140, 154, 148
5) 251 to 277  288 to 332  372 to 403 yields -0.184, 147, 105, 131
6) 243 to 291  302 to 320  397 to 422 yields -0.049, 149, 145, 148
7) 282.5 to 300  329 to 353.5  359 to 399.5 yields -0.136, 158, 120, 136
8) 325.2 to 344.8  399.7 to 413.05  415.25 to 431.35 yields 0.264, 153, 178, 173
